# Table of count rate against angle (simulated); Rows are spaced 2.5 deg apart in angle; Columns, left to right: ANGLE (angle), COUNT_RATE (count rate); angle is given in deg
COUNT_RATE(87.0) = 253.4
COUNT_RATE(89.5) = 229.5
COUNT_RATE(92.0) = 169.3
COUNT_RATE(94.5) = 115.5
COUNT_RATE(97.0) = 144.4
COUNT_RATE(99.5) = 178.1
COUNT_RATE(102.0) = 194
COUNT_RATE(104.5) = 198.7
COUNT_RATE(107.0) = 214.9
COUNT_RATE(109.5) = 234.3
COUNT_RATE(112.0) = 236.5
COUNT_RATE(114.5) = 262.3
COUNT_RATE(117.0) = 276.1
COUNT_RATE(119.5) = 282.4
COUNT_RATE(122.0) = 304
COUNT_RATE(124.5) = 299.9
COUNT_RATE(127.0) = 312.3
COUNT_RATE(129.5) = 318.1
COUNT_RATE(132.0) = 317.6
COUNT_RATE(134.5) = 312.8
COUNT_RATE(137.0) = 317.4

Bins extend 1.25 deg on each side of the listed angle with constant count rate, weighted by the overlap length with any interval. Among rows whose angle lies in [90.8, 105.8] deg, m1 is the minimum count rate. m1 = 115.5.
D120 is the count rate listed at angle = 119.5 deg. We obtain 282.4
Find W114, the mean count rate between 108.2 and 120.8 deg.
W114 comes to 258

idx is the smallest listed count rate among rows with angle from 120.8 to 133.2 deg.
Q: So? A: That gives 299.9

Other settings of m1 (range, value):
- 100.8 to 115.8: 194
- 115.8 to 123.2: 276.1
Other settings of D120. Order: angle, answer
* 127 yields 312.3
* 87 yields 253.4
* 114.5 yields 262.3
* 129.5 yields 318.1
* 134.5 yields 312.8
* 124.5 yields 299.9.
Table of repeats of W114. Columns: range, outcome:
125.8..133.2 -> 316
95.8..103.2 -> 172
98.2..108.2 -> 196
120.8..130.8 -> 309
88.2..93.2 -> 200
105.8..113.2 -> 229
